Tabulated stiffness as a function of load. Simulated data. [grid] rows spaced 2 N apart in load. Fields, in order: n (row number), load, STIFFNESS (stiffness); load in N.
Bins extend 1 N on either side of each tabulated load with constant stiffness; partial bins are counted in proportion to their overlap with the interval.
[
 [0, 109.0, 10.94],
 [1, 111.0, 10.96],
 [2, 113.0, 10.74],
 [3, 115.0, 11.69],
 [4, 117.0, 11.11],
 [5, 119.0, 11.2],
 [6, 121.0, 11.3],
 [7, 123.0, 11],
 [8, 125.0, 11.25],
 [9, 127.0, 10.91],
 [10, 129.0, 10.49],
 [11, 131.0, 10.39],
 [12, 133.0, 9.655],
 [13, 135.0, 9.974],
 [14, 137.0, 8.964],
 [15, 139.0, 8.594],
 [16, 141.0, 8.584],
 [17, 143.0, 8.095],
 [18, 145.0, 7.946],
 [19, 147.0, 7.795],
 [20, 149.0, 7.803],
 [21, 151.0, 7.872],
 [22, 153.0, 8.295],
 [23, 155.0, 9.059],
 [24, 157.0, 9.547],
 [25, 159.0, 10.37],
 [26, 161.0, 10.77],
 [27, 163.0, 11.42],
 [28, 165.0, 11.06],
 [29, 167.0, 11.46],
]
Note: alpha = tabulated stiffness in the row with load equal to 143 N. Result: 8.095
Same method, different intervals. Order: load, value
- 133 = 9.655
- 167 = 11.46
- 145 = 7.946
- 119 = 11.2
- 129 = 10.49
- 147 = 7.795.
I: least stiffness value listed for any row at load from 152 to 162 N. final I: 8.295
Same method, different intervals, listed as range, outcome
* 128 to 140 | 8.594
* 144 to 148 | 7.795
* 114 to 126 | 11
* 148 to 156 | 7.803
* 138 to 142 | 8.584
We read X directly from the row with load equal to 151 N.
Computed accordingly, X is 7.872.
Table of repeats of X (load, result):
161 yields 10.77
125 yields 11.25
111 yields 10.96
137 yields 8.964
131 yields 10.39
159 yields 10.37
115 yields 11.69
